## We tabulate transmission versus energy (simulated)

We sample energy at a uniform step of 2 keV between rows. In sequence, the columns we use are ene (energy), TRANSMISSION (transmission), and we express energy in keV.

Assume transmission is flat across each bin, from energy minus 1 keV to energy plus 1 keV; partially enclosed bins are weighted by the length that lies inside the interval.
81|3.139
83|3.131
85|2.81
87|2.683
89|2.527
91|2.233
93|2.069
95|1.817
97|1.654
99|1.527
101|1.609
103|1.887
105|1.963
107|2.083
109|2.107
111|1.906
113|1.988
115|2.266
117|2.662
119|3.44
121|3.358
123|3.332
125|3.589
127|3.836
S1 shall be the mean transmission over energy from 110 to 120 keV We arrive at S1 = 2.45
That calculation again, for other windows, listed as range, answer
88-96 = 2.16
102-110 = 2.01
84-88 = 2.75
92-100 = 1.77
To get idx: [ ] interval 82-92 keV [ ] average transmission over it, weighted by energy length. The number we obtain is 2.68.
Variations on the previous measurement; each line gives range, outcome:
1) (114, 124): 3.01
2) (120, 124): 3.34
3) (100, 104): 1.75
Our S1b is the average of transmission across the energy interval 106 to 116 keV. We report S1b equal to 2.07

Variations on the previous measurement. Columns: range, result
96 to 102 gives 1.6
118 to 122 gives 3.4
